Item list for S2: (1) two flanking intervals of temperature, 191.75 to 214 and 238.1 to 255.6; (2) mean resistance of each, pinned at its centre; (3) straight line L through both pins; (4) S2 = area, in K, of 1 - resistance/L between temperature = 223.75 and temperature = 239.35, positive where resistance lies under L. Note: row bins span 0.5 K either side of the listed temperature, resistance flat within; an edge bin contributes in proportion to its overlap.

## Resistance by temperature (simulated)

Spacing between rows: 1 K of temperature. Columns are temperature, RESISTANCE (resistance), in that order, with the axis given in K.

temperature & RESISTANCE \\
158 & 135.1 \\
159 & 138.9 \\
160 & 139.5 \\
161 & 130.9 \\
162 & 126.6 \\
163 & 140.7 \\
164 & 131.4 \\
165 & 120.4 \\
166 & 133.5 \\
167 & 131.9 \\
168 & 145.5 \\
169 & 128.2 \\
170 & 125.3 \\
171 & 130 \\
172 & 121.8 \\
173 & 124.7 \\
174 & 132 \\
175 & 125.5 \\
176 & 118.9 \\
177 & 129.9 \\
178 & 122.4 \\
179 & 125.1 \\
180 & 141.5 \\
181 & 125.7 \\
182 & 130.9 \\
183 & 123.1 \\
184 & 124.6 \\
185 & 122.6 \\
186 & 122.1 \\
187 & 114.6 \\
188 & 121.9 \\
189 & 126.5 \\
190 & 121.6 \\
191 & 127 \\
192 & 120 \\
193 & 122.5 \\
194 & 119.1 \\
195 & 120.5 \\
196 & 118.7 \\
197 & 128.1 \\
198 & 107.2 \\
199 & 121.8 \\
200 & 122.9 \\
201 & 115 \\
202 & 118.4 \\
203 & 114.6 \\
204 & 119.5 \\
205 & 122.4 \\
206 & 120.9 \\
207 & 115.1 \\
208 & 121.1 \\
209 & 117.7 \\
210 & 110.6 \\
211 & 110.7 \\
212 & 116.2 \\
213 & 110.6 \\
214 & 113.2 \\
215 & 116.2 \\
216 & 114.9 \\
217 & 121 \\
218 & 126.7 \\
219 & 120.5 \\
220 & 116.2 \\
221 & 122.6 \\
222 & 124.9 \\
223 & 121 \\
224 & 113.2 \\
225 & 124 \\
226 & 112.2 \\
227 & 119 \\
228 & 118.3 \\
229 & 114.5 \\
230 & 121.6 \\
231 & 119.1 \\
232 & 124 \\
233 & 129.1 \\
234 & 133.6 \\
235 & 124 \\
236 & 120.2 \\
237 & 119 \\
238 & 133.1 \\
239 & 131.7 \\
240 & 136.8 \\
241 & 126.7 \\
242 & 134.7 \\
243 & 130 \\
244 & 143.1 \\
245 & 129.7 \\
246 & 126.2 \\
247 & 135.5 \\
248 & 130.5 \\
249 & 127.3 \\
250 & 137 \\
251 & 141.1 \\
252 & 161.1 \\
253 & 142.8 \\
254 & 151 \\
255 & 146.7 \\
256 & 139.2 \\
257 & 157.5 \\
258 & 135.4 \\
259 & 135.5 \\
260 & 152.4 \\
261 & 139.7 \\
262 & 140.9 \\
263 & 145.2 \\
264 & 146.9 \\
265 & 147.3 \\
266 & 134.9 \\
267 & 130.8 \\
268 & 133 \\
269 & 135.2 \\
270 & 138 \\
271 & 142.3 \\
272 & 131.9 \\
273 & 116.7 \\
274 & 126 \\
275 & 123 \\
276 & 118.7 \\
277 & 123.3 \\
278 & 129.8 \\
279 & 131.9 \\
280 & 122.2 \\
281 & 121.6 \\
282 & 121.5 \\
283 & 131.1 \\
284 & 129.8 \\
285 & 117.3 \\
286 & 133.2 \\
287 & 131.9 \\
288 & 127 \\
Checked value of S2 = 1.0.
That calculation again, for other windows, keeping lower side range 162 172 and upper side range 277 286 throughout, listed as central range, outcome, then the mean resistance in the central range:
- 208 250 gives 1.7 K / 123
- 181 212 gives 2.3 K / 120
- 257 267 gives -1.2 K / 142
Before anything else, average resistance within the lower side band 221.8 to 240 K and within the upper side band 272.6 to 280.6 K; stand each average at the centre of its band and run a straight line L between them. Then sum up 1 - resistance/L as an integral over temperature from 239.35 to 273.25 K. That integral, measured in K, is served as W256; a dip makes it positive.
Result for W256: -4.12 K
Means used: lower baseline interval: 123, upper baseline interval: 124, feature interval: 138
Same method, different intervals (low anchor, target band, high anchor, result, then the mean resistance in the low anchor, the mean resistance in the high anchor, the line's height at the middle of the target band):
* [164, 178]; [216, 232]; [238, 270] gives 1.82 K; 128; 139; 135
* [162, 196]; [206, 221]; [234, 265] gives 1.70 K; 126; 137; 132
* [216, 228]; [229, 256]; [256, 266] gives -0.03 K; 120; 144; 132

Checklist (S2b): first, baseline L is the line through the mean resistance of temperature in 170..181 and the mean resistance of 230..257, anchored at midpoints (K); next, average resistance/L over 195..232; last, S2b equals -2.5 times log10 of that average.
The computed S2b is 0.11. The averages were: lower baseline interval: 127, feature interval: 118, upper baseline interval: 134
